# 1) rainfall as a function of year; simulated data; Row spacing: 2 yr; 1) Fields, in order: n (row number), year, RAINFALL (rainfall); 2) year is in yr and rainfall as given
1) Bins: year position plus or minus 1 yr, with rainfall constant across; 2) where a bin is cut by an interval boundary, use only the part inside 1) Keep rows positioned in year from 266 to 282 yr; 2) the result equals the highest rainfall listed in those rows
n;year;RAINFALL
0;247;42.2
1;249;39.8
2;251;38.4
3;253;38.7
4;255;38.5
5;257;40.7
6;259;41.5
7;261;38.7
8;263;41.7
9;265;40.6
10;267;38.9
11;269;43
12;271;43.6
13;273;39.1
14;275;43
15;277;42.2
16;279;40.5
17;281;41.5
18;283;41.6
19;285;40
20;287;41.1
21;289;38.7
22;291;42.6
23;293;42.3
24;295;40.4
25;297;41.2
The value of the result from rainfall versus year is 43.6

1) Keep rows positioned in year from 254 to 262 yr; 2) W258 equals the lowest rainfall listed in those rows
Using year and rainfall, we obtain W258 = 38.5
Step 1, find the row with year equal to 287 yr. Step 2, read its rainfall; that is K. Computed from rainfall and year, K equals 41.1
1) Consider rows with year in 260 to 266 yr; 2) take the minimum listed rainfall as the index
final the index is 38.7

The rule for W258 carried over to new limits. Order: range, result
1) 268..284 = 39.1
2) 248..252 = 38.4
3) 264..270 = 38.9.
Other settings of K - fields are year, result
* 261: 38.7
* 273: 39.1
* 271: 43.6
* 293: 42.3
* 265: 40.6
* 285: 40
